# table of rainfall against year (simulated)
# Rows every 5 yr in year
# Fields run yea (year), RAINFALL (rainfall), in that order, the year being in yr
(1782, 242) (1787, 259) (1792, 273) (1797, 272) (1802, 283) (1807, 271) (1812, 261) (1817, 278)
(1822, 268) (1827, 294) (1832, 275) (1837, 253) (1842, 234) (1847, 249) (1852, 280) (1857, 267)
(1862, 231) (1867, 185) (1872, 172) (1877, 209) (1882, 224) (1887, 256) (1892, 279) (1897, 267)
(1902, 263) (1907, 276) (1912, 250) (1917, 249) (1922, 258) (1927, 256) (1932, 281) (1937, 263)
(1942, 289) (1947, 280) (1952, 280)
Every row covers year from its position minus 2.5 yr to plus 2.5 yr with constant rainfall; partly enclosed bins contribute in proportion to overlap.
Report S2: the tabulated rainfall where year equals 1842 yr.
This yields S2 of 234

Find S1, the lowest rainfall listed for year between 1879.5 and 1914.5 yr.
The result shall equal 224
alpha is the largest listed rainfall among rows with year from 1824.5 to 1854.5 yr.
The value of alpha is 294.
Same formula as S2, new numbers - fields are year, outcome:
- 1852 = 280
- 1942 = 289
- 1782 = 242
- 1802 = 283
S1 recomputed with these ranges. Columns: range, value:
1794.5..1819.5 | 261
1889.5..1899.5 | 267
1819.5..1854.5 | 234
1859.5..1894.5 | 172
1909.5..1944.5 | 249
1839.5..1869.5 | 185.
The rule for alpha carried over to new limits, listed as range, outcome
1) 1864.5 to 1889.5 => 256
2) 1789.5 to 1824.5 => 283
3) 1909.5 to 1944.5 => 289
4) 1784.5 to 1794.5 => 273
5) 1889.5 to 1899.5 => 279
